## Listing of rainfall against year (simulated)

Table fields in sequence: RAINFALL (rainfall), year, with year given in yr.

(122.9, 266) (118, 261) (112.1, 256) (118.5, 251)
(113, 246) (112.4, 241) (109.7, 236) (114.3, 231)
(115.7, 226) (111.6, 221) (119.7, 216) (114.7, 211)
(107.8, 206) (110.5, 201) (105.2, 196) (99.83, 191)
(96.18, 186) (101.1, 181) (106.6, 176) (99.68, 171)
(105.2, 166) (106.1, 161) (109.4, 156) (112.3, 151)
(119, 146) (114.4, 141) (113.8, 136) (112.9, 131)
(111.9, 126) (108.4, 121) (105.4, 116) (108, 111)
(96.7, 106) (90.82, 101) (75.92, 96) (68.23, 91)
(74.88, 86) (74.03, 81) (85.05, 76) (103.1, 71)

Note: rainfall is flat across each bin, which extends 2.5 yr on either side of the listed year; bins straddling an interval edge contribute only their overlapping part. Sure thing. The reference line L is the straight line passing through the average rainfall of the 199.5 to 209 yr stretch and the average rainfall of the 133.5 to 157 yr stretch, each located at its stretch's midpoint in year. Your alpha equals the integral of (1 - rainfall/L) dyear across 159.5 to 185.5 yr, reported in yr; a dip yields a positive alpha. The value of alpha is 2.0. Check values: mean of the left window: 114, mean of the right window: 109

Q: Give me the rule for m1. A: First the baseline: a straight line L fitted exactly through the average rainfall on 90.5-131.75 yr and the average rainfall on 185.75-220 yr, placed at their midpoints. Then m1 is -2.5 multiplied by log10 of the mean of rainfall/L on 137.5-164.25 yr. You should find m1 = -0.094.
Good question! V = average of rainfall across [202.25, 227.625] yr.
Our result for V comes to 114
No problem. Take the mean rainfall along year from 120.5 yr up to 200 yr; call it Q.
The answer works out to 108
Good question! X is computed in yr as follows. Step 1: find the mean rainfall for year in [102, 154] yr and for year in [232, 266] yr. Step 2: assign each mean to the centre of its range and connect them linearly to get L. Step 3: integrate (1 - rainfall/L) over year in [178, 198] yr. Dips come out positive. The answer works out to 2.1 yr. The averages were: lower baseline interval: 110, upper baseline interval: 115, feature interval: 101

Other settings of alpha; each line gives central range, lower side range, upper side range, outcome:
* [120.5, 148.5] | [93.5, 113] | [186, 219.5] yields -4.6 yr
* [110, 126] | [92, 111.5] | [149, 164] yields -2.1 yr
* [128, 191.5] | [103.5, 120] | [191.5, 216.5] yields -0.4 yr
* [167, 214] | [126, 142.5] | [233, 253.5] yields 3.6 yr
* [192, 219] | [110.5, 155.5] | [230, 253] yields 0.5 yr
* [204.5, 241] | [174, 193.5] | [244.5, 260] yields -1.6 yr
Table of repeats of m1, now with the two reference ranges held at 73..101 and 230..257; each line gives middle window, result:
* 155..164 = -0.144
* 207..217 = -0.091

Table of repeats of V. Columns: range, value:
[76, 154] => 98.7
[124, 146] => 114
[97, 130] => 103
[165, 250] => 109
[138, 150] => 116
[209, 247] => 114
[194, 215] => 110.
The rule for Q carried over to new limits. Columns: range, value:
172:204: 103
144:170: 110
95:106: 87.4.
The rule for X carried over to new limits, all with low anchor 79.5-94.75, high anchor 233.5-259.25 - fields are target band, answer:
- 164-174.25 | -1.00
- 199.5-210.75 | -0.81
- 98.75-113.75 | -4.11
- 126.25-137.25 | -3.81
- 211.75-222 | -1.01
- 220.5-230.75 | -0.59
